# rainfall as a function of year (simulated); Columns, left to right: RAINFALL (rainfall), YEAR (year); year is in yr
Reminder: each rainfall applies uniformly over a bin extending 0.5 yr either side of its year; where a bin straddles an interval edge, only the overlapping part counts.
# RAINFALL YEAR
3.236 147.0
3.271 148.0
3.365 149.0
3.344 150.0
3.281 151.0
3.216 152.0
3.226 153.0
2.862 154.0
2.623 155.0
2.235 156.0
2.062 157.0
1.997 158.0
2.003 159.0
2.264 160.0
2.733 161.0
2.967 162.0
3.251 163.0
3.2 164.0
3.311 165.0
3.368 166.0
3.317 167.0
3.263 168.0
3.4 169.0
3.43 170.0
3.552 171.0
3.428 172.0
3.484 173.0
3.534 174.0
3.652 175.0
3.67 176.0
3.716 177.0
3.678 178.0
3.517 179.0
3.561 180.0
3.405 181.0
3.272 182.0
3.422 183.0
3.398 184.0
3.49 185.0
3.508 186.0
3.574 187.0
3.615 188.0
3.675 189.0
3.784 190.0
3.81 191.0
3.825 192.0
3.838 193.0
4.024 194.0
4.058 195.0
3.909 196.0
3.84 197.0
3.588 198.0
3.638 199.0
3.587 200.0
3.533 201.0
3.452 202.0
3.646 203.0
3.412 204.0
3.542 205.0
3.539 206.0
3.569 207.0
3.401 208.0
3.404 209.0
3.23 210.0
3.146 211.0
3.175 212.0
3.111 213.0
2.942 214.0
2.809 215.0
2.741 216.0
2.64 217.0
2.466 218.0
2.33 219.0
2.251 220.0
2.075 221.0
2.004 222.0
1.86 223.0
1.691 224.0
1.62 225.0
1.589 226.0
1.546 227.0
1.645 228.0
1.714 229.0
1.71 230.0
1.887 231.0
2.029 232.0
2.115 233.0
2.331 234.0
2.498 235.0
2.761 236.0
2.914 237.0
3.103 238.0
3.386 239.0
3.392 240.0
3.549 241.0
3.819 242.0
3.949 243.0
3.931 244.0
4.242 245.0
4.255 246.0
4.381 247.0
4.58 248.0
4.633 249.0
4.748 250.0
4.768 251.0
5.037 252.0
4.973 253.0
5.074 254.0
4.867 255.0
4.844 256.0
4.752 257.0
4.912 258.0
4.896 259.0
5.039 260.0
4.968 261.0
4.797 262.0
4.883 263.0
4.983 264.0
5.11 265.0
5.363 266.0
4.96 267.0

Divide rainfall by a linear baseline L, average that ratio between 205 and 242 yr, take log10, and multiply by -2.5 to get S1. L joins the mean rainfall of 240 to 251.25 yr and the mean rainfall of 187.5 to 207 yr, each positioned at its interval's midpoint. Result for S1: 0.46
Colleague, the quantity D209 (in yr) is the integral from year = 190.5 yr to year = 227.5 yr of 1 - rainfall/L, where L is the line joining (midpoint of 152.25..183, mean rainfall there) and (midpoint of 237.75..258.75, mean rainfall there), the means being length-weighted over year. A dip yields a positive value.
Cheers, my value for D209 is 6.7 yr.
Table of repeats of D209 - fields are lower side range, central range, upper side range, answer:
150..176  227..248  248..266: 7.23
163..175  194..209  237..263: 0.68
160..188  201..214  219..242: -2.99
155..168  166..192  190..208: -2.88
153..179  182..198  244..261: -0.68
